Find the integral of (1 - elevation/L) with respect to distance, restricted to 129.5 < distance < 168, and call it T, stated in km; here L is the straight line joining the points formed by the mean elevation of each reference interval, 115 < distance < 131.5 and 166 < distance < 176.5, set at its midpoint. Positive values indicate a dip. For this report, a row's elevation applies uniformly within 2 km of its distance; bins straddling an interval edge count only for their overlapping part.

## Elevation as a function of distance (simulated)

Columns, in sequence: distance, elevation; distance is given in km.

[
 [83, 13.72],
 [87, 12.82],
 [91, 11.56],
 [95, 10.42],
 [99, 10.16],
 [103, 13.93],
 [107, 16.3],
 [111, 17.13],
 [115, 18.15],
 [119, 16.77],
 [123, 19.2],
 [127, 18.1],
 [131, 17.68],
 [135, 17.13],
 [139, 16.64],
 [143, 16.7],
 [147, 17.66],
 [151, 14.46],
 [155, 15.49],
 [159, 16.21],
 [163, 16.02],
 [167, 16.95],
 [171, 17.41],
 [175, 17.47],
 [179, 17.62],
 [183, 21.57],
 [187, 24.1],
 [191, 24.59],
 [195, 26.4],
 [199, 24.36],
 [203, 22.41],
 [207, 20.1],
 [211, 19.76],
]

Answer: 2.5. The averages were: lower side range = 18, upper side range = 17.3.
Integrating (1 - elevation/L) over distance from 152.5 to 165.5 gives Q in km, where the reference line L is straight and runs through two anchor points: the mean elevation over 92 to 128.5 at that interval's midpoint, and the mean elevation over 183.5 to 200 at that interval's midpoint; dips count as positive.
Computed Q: 3.1 km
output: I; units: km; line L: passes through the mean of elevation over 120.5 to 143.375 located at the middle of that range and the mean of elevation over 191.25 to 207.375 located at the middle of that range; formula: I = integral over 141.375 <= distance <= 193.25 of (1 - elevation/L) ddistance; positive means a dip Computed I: 6.7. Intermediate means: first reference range 17.6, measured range 18.2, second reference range 23.8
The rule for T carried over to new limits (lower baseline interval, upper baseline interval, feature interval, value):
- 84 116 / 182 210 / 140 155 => 1.8 km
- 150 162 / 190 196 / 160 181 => 2.5 km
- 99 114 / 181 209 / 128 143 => 0.6 km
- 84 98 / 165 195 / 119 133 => -2.8 km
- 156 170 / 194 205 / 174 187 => 0.3 km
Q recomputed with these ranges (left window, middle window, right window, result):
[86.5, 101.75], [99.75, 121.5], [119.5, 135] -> -2.3 km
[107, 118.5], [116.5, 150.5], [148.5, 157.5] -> -2.4 km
